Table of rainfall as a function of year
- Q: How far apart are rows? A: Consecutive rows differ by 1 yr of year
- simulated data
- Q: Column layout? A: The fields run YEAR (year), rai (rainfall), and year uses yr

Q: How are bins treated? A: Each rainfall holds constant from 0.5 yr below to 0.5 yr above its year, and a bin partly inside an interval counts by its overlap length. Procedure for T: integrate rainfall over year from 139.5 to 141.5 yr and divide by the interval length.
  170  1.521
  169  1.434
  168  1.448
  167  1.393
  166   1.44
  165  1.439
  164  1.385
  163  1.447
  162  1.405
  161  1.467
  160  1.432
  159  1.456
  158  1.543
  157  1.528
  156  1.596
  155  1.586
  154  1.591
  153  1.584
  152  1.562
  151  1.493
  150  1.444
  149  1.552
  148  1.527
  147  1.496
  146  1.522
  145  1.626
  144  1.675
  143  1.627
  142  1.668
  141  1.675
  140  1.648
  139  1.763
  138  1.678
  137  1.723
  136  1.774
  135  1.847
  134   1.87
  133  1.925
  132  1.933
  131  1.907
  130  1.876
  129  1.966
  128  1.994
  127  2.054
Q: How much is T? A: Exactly 1.66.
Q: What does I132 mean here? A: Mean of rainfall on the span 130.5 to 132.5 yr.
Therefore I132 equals 1.92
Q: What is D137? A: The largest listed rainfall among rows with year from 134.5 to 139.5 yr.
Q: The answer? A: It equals 1.847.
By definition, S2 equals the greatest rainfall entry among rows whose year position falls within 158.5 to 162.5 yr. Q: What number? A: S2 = 1.467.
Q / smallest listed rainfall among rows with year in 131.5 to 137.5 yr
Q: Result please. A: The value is 1.723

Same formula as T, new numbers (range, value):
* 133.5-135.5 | 1.86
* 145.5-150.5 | 1.51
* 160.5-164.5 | 1.43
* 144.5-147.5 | 1.55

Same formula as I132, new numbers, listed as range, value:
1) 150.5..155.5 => 1.56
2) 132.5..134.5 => 1.9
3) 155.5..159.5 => 1.53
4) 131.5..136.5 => 1.87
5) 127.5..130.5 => 1.95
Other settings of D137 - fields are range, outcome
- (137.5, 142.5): 1.763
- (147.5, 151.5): 1.552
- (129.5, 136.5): 1.933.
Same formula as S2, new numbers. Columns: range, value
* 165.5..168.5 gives 1.448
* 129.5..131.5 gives 1.907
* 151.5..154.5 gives 1.591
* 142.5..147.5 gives 1.675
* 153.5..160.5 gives 1.596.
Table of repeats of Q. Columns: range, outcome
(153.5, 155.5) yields 1.586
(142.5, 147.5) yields 1.496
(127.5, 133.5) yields 1.876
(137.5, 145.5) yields 1.626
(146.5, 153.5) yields 1.444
